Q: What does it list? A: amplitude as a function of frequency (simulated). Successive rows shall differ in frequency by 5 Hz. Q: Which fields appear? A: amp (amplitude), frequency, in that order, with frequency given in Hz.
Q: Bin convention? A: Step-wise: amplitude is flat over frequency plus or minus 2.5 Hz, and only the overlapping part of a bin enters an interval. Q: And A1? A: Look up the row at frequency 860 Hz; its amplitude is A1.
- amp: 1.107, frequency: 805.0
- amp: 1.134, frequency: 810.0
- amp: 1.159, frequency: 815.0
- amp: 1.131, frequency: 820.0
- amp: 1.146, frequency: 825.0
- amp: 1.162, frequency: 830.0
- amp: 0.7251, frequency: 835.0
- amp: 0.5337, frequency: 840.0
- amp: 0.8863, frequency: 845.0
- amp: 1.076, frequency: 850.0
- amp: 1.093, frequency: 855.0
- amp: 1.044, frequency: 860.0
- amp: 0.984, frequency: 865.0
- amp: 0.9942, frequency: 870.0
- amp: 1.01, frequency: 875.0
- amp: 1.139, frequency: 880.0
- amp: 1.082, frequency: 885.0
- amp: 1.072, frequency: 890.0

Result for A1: 1.044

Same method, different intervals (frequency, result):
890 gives 1.072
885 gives 1.082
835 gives 0.7251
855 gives 1.093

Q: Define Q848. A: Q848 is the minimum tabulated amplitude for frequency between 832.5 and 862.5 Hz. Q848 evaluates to 0.5337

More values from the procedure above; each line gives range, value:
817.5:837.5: 0.7251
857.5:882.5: 0.984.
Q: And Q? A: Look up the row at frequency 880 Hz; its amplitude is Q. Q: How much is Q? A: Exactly 1.139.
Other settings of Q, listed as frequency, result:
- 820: 1.131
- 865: 0.984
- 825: 1.146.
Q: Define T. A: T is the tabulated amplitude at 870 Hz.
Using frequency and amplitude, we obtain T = 0.9942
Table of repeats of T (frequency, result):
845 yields 0.8863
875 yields 1.01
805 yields 1.107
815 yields 1.159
